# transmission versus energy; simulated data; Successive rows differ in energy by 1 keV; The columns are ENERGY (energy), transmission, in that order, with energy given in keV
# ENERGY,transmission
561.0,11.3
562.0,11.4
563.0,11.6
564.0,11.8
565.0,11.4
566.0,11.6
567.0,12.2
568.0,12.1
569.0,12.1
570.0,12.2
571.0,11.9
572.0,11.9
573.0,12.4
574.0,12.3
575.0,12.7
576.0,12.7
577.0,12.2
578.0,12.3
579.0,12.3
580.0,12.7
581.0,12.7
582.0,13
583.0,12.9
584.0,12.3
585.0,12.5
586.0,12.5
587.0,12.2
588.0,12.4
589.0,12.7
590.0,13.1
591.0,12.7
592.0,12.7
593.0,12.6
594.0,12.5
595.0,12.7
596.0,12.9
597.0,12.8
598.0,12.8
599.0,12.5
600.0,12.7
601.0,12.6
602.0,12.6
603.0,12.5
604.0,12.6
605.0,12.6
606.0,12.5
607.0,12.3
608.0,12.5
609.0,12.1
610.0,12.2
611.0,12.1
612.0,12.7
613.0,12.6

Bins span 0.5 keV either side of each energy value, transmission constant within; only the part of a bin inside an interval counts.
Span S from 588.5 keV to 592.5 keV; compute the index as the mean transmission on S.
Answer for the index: 12.8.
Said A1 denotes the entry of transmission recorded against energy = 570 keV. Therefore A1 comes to 12.2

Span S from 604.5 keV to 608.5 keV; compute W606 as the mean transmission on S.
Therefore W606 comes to 12.5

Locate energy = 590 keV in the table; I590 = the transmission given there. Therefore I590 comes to 13.1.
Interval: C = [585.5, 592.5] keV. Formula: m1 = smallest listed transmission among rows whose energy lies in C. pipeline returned 12.2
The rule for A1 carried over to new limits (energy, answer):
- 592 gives 12.7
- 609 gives 12.1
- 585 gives 12.5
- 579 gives 12.3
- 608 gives 12.5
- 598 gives 12.8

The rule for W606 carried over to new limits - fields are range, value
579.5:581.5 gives 12.7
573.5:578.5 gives 12.4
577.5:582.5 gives 12.6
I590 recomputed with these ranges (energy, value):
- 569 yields 12.1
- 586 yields 12.5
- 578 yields 12.3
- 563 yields 11.6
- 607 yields 12.3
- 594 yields 12.5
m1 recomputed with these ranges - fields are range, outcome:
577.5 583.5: 12.3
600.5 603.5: 12.5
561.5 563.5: 11.4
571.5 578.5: 11.9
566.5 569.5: 12.1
